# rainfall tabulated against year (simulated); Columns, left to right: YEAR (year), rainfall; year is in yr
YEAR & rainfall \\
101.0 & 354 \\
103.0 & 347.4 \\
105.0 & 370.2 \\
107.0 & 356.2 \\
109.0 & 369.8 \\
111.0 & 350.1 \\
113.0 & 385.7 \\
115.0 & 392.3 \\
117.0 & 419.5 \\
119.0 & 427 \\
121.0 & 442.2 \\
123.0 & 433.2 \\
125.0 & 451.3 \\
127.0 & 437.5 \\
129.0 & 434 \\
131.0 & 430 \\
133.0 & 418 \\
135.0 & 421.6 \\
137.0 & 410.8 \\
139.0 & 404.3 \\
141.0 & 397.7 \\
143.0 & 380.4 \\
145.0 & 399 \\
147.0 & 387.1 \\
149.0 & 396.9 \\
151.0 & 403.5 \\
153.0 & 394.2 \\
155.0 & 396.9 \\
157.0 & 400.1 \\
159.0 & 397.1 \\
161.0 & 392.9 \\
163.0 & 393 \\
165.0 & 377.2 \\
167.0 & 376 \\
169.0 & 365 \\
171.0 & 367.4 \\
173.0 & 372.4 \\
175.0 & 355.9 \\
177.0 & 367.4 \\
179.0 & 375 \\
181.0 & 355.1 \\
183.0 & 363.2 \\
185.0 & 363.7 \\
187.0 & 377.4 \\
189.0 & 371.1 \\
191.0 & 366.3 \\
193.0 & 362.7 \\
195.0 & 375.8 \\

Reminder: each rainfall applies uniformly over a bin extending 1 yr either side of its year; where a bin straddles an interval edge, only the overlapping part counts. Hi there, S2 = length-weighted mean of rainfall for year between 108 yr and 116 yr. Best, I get 374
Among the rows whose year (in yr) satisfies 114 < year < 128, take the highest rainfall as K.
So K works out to 451.3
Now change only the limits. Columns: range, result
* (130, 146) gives 430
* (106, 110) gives 369.8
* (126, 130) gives 437.5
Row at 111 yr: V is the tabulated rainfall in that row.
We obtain 350.1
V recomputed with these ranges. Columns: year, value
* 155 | 396.9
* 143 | 380.4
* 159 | 397.1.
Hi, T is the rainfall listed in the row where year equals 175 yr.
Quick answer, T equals 355.9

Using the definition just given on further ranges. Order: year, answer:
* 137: 410.8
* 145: 399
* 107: 356.2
